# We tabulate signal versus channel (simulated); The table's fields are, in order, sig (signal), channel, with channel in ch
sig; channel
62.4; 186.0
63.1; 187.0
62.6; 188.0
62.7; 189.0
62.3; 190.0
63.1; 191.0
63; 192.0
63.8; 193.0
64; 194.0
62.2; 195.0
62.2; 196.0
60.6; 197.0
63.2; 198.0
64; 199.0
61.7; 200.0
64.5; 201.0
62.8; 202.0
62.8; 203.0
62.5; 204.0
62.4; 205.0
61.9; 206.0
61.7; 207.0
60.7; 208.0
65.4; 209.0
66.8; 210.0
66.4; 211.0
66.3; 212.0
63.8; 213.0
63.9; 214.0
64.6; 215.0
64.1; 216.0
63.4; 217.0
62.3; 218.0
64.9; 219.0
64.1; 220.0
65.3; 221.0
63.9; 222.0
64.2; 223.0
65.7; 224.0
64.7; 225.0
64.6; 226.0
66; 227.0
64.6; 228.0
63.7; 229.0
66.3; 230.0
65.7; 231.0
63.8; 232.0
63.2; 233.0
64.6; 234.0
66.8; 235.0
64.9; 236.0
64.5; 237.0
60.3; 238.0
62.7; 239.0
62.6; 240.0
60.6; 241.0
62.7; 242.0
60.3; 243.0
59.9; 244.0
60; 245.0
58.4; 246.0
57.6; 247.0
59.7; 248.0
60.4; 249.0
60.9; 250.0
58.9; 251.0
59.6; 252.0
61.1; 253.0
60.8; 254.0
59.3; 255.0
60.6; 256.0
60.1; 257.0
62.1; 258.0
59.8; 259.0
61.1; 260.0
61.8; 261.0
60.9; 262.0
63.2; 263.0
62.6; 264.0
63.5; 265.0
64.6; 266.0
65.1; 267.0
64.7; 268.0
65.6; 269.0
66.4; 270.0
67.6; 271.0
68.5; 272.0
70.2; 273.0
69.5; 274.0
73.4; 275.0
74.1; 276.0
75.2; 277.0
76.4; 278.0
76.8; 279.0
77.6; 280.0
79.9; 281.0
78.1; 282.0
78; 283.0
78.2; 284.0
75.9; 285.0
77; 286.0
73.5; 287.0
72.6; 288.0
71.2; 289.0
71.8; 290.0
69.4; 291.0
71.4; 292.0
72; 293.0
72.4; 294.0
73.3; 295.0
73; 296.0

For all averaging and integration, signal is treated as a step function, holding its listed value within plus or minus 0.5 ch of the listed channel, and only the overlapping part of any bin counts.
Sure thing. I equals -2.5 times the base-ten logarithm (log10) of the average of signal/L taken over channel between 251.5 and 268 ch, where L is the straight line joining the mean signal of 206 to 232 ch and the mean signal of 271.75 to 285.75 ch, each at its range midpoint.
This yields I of 0.165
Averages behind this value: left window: 64.5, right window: 75.3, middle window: 61.7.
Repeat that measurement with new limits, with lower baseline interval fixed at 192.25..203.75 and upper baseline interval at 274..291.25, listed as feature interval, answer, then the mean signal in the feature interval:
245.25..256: 0.18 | 59.7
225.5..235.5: 0.04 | 64.9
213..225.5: 0.03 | 64.2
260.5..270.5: 0.14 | 63.8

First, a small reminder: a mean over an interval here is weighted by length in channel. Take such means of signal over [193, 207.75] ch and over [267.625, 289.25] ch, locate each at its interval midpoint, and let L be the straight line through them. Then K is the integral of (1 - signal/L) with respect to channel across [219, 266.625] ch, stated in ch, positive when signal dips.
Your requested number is 4.10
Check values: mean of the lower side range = 62.6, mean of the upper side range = 73.3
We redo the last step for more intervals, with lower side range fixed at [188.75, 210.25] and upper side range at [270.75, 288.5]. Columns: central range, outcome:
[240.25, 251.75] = 1.6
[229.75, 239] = 0.5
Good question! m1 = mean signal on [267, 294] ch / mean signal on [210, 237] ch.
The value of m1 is 1.1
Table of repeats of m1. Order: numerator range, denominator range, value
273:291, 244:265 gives 1.24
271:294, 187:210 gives 1.18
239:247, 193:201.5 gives 0.96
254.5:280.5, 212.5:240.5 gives 1.04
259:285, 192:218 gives 1.10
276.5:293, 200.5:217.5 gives 1.18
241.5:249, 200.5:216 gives 0.94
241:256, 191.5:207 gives 0.96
